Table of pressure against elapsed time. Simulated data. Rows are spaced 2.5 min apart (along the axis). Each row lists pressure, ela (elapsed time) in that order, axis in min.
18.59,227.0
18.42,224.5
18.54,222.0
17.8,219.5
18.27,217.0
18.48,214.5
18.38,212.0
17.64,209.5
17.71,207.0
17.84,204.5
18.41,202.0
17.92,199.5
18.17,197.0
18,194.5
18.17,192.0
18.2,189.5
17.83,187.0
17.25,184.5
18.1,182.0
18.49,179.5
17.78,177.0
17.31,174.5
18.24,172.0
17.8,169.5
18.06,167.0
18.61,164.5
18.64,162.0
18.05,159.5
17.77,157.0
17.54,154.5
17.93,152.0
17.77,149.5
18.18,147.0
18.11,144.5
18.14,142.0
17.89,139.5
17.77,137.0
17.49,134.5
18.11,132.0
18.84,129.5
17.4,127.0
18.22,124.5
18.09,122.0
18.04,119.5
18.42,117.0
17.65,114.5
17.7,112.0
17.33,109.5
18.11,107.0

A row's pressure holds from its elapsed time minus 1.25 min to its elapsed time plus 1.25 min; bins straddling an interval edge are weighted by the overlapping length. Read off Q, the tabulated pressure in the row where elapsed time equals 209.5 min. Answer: 17.64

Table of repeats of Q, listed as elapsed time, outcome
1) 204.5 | 17.84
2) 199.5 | 17.92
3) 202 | 18.41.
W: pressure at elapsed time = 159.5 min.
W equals 18.05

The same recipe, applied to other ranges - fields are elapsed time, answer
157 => 17.77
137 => 17.77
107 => 18.11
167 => 18.06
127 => 17.4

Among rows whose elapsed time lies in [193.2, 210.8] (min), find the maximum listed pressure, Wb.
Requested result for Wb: 18.41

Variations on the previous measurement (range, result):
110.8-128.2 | 18.42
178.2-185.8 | 18.49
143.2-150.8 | 18.18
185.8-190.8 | 18.2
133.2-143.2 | 18.14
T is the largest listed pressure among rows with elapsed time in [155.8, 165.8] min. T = 18.64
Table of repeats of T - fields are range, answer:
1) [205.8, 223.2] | 18.54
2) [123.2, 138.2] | 18.84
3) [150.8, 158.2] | 17.93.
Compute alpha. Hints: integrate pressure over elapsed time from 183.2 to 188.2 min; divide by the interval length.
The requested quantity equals 17.5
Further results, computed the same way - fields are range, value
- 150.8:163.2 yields 18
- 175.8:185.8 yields 17.9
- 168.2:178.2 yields 17.8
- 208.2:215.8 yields 18.2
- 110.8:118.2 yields 17.9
